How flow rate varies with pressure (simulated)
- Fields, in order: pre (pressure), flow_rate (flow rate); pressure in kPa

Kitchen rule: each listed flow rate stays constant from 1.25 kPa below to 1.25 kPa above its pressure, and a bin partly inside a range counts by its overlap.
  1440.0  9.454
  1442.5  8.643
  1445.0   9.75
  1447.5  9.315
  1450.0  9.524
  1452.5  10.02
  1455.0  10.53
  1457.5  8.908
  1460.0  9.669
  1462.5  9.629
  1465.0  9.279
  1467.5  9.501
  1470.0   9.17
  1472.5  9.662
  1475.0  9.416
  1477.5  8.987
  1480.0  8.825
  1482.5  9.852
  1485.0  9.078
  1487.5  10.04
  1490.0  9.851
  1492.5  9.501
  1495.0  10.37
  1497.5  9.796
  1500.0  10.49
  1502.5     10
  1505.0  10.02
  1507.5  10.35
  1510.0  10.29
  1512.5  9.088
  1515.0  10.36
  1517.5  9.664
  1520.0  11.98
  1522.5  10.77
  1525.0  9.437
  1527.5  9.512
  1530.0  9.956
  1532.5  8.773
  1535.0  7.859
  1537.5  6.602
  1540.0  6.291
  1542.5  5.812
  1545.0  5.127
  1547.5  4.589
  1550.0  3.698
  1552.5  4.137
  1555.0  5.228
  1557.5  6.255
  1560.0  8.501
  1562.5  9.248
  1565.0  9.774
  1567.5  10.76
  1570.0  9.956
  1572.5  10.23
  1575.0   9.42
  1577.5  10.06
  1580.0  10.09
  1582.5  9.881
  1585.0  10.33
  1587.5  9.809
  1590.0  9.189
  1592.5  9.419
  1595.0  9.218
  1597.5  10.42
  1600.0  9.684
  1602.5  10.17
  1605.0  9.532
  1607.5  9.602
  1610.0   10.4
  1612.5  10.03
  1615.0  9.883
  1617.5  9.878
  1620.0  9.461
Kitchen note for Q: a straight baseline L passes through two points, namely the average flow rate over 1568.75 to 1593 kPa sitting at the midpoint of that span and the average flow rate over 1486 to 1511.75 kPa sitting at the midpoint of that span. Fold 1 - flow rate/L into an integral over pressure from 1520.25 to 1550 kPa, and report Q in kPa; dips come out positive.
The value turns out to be 6.8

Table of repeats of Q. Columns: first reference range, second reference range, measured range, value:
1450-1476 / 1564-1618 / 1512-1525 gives -0.86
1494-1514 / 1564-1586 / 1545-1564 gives 7.76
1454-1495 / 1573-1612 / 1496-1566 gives 9.49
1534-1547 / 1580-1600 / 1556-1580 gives -3.34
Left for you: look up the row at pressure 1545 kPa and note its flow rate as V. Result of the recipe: 5.127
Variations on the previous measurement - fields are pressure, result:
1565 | 9.774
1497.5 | 9.796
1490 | 9.851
